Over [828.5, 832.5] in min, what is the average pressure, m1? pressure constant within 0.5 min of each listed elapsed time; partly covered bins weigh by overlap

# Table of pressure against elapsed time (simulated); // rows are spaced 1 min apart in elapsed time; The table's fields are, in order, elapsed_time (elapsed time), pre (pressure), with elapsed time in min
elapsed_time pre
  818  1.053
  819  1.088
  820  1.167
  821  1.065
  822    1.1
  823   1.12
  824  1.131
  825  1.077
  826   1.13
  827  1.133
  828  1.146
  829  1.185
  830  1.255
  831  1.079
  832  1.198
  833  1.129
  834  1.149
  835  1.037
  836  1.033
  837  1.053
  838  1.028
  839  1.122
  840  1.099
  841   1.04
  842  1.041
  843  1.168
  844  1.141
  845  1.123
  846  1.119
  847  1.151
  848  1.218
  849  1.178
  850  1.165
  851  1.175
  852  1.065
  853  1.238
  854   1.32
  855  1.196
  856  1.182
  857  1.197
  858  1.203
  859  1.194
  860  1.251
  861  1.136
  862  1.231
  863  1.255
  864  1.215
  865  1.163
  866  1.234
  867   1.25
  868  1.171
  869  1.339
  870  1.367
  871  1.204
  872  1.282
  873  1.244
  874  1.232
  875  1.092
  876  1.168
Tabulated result 1.18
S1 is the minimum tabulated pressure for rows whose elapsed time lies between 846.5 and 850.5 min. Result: 1.151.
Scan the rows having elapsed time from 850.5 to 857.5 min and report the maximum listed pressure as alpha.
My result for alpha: 1.32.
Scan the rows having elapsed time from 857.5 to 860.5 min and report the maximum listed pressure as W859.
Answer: 1.251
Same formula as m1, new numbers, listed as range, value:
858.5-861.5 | 1.19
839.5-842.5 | 1.06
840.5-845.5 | 1.1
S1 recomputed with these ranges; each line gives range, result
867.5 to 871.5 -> 1.171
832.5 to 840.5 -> 1.028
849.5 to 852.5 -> 1.065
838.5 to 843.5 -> 1.04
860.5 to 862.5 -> 1.136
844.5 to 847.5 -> 1.119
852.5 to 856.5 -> 1.182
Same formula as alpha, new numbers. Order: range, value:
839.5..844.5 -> 1.168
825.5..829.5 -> 1.185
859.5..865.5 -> 1.255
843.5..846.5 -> 1.141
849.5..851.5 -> 1.175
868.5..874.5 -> 1.367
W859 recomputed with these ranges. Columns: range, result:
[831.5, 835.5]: 1.198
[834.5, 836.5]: 1.037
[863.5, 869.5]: 1.339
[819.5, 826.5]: 1.167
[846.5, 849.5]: 1.218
